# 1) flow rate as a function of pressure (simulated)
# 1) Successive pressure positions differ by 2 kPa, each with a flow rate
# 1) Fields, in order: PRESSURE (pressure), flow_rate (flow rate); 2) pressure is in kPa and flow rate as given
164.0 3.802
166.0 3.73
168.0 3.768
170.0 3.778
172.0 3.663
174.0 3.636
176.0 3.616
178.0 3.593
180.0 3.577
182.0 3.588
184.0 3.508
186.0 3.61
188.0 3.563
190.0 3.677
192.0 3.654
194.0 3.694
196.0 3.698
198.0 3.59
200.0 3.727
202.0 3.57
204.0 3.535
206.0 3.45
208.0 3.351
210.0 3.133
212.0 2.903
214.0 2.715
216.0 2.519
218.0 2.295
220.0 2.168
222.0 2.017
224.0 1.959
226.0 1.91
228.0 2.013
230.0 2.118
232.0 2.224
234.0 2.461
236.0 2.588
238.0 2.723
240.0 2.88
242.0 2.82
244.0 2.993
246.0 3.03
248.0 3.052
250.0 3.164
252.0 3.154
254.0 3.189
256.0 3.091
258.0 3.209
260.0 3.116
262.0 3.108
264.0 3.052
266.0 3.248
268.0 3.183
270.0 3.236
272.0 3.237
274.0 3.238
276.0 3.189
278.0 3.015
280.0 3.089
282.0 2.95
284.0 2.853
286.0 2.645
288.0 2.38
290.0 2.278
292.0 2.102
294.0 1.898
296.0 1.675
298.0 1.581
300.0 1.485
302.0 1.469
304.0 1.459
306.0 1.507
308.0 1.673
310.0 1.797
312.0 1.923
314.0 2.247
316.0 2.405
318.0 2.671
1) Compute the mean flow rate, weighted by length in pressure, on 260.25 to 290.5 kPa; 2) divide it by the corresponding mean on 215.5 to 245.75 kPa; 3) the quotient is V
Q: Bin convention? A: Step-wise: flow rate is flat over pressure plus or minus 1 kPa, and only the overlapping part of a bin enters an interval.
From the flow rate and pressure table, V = 1.25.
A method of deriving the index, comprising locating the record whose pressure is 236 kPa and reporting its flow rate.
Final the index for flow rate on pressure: 2.588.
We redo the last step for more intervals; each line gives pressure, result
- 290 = 2.278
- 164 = 3.802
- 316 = 2.405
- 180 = 3.577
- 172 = 3.663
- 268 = 3.183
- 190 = 3.677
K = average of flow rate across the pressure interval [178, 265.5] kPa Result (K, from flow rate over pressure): 3.02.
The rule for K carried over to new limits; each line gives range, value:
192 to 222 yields 3.15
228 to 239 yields 2.39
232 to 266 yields 2.96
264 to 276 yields 3.21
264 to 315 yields 2.39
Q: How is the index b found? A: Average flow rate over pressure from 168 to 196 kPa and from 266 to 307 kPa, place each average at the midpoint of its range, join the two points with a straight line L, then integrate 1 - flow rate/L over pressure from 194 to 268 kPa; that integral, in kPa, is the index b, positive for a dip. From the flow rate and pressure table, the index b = 3.9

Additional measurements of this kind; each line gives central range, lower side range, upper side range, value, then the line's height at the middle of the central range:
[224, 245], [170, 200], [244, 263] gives 5.19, 3.26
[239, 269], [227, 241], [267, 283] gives -3.38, 2.78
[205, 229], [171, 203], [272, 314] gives 5.25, 3.23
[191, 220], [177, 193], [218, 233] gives -4.08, 2.83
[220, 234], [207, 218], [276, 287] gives 3.90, 2.88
